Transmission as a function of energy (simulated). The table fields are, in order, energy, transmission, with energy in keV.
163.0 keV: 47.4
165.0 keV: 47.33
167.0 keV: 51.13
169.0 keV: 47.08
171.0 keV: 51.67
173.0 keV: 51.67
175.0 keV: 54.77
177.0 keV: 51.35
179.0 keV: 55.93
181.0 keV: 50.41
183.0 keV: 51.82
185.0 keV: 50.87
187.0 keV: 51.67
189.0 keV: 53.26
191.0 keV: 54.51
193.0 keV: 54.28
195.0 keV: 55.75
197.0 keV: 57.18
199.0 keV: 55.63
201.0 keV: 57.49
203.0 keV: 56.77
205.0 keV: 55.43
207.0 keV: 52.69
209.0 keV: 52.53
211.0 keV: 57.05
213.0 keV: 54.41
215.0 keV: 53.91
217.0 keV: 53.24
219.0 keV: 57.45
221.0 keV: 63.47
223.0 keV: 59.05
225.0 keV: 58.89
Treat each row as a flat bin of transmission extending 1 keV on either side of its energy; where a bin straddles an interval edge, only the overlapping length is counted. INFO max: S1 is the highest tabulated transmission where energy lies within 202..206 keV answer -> 56.77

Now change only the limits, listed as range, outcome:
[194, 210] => 57.49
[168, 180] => 55.93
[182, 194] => 54.51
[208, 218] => 57.05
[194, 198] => 57.18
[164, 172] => 51.67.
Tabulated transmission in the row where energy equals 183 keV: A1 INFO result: 51.82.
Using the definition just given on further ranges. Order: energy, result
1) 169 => 47.08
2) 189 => 53.26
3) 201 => 57.49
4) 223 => 59.05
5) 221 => 63.47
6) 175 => 54.77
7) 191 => 54.51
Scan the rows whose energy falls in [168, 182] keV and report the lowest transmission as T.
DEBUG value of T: 47.08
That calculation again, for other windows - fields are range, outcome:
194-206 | 55.43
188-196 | 53.26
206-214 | 52.53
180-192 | 50.41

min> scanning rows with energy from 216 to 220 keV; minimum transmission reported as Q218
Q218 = 53.24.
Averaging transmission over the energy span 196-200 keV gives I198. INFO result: 56.4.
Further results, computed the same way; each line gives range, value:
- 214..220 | 54.9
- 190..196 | 54.8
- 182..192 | 52.4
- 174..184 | 52.9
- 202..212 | 54.9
